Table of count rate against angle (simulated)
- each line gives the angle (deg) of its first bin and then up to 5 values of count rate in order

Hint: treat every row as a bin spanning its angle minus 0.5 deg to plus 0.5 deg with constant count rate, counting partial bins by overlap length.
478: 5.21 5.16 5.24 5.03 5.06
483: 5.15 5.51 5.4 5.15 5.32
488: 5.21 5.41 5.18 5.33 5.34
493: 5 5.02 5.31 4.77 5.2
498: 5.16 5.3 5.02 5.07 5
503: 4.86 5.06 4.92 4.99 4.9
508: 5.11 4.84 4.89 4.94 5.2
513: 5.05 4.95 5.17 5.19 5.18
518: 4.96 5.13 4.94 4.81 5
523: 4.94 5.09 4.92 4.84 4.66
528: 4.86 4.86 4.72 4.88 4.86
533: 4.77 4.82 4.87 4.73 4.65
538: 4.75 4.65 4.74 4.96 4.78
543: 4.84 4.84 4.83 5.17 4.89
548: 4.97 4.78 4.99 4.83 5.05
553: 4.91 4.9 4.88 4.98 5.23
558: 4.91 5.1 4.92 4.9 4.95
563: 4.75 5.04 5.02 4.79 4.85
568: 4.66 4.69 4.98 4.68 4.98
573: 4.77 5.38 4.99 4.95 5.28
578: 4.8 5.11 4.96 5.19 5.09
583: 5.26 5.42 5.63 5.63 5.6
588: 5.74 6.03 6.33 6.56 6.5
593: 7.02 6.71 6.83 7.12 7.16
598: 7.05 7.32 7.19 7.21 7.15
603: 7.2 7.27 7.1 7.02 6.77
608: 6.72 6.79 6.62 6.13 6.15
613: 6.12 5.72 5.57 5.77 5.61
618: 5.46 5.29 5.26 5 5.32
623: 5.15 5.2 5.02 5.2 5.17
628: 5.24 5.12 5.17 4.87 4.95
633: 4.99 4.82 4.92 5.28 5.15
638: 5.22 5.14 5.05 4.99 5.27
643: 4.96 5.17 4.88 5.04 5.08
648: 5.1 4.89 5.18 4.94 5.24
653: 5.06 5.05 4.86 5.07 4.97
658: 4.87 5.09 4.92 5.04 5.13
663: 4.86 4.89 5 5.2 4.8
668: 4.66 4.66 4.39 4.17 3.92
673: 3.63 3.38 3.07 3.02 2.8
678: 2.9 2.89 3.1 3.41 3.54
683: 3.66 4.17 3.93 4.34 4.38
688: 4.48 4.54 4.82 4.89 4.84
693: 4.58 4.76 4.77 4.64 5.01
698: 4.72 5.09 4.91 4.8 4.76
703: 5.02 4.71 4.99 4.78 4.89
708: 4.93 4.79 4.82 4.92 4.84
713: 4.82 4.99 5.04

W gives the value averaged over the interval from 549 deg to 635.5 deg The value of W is 5.6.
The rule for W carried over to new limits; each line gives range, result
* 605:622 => 6.01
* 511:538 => 4.92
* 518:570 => 4.88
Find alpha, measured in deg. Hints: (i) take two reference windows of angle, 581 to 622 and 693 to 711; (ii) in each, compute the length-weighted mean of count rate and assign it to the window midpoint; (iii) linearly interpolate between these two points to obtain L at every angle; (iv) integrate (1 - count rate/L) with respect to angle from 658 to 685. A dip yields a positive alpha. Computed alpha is 6.1 deg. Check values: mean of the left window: 6.28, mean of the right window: 4.84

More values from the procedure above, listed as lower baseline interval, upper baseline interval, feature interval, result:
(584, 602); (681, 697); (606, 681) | 6.51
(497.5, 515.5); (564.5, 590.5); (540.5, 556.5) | 0.65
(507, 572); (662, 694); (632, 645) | -2.16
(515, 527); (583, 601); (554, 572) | 2.91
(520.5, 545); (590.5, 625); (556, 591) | 3.16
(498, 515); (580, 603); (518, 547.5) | 3.07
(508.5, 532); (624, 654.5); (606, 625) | -2.92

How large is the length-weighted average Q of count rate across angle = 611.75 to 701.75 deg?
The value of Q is 4.77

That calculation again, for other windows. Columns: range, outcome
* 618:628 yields 5.2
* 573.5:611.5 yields 6.23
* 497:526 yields 5.02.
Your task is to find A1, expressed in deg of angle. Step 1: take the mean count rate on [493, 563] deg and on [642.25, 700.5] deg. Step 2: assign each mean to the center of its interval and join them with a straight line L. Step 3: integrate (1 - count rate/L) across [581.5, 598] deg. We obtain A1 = -4.98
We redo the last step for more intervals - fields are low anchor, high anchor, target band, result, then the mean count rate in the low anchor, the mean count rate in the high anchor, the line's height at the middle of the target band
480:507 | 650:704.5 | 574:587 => -1.1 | 5.14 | 4.46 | 4.82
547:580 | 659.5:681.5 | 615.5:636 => -3.4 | 4.94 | 4.08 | 4.44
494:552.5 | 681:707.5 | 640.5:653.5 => -1.0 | 4.94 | 4.59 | 4.69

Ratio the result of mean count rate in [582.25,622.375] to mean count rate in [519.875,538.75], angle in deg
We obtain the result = 1.30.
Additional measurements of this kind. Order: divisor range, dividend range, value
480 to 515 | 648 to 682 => 0.86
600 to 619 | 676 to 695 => 0.62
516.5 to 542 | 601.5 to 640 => 1.17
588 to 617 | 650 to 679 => 0.67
